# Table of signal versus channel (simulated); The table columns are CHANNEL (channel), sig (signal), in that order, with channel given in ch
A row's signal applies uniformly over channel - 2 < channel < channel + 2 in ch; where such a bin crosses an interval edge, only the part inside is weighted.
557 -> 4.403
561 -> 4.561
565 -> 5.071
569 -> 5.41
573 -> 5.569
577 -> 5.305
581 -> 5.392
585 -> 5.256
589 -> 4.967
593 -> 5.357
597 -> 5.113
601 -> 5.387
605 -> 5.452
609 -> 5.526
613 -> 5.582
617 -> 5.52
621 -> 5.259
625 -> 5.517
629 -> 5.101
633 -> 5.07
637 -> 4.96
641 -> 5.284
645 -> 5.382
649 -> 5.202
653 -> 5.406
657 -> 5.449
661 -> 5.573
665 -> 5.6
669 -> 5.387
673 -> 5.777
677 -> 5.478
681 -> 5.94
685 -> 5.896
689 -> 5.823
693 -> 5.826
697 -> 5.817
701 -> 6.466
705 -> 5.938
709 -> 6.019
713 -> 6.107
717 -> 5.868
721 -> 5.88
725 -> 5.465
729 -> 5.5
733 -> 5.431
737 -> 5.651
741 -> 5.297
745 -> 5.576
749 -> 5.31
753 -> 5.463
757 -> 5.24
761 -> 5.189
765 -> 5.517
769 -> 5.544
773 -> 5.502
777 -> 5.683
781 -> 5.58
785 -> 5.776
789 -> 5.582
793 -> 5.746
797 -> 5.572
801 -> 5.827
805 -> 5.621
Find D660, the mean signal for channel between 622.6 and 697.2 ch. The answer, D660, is 5.49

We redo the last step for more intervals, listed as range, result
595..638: 5.33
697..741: 5.81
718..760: 5.48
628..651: 5.17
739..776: 5.41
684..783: 5.66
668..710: 5.86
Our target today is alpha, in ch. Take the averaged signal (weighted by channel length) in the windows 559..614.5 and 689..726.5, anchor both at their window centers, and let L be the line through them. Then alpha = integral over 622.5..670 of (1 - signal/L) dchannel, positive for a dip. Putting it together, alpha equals 2.3 ch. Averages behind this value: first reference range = 5.28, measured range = 5.33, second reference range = 5.93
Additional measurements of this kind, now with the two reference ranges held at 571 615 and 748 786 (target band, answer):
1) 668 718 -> -4.2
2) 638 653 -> 0.3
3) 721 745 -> -0.3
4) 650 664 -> -0.2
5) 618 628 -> 0.0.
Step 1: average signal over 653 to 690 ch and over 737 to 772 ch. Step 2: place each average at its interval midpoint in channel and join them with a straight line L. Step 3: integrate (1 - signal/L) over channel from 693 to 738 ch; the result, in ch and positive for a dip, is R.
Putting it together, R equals -2.6 ch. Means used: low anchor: 5.64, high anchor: 5.41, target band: 5.83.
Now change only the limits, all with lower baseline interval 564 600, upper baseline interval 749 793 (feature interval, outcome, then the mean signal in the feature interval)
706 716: -1.1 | 6.03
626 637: 0.5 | 5.1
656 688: -1.5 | 5.65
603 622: -0.6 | 5.48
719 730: -0.3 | 5.63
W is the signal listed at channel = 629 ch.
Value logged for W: 5.101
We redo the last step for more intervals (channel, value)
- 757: 5.24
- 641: 5.284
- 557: 4.403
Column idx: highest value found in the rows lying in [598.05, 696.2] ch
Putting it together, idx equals 5.94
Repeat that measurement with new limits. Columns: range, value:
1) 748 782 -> 5.683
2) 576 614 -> 5.582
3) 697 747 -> 6.466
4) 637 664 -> 5.573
